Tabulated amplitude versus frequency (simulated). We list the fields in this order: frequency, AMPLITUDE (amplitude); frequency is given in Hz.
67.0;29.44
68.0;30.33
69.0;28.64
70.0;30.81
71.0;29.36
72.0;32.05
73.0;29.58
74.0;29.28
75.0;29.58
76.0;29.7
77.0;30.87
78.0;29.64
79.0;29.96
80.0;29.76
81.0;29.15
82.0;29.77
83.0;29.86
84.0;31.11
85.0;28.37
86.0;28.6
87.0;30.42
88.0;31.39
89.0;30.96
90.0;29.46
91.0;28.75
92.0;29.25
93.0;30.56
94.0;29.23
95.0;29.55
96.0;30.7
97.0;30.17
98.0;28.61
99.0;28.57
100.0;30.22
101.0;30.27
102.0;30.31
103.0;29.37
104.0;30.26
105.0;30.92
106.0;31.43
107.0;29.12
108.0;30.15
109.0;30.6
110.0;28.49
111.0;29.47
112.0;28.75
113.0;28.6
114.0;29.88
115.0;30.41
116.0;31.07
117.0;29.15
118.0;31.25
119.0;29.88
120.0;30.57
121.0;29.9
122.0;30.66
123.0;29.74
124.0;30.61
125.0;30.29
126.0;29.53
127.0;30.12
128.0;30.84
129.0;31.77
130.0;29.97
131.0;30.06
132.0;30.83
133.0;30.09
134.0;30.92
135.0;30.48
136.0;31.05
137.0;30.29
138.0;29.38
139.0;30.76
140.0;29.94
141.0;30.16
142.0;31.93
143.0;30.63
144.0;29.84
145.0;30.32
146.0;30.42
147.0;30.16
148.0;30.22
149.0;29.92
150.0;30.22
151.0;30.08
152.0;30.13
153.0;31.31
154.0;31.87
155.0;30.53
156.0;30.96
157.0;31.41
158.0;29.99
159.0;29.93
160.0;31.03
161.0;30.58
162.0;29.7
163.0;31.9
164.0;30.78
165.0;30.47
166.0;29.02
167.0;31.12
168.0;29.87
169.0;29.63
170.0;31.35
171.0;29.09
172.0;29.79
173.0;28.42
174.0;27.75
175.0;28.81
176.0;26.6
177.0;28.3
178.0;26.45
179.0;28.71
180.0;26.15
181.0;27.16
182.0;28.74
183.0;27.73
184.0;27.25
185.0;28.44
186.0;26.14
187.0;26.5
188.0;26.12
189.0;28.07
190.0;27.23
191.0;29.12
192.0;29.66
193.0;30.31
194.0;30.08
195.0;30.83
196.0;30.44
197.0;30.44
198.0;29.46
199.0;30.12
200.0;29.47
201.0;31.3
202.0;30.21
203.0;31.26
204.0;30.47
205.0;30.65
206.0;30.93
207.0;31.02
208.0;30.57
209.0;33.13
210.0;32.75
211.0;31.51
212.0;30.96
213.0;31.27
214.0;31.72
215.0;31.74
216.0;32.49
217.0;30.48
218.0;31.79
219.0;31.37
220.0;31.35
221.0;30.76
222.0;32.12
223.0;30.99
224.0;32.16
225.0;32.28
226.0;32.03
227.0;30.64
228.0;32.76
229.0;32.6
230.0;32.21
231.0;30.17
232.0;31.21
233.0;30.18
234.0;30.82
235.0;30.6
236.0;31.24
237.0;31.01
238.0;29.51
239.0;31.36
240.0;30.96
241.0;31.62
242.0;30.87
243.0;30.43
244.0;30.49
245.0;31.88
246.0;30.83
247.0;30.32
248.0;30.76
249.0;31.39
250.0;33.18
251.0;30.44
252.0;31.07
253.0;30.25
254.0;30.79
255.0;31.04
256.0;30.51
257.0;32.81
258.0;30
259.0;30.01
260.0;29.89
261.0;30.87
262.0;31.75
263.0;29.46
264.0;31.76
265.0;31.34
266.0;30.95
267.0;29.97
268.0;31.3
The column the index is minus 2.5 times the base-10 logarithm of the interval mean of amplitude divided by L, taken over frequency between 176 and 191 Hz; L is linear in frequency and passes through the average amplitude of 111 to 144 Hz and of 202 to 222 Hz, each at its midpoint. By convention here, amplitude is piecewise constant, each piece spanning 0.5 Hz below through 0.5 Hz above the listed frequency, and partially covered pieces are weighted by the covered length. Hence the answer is 0.13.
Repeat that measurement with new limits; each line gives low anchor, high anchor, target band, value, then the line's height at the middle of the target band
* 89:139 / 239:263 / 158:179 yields 0.03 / 30.4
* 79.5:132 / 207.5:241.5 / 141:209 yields 0.04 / 30.8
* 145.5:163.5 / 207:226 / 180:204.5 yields 0.08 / 31.2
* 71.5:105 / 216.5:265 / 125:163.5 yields -0.01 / 30.3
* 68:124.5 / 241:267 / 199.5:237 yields -0.02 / 30.7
